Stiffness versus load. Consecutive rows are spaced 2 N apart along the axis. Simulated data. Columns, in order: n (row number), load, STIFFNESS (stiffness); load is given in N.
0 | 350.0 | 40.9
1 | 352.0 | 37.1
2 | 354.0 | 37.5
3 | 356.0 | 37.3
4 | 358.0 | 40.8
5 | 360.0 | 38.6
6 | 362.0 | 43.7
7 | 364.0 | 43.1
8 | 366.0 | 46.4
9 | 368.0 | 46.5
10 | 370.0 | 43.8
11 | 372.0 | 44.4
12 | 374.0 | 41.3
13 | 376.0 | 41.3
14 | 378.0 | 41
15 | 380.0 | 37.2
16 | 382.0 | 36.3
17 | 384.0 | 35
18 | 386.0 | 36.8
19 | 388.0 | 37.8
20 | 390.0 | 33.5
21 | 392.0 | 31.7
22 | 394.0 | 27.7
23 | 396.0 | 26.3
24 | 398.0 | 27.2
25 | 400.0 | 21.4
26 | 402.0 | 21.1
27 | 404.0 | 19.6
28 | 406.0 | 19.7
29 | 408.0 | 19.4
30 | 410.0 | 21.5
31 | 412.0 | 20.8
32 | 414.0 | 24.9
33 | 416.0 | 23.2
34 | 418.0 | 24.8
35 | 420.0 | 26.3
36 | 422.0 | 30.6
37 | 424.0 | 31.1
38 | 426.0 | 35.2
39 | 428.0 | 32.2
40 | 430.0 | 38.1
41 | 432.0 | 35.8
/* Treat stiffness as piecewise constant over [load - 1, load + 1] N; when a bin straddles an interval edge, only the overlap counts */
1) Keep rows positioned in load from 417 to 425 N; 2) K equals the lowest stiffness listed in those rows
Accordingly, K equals 24.8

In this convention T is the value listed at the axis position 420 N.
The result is 26.3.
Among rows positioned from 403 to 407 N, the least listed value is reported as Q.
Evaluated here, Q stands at 19.6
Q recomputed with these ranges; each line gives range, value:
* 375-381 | 37.2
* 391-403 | 21.1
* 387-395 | 27.7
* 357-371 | 38.6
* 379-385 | 35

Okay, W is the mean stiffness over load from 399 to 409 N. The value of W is 20.2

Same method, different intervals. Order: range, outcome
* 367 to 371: 45.1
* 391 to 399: 28.2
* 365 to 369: 46.5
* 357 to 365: 41.6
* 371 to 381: 41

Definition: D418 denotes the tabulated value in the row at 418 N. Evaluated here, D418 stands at 24.8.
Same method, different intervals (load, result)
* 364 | 43.1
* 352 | 37.1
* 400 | 21.4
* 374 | 41.3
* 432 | 35.8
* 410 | 21.5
